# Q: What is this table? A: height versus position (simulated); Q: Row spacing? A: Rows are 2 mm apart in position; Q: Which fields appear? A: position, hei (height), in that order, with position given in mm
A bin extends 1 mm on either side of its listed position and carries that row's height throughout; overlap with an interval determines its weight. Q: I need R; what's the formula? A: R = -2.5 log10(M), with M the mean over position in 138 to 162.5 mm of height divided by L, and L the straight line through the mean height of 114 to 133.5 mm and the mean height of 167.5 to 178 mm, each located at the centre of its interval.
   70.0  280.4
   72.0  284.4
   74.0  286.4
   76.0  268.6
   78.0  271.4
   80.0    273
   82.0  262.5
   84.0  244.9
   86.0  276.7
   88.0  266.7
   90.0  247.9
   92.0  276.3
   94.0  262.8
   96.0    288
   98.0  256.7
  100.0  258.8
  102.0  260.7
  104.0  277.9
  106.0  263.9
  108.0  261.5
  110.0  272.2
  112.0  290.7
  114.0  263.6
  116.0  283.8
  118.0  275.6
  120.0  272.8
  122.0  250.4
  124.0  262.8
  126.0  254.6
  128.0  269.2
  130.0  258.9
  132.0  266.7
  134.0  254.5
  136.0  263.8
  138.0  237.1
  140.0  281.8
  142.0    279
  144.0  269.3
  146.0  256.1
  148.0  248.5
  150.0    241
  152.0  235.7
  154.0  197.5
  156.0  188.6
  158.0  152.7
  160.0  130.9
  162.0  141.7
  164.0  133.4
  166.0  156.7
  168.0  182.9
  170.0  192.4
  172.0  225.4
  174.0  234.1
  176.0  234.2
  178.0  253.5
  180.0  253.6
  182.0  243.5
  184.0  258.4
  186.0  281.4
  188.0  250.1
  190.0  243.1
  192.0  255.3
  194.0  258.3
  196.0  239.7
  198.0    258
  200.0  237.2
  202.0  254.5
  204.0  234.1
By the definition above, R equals 0.10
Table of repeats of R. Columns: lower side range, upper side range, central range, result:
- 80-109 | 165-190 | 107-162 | 0.01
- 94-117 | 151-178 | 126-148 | -0.16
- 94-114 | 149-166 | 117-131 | -0.13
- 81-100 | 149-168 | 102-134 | -0.17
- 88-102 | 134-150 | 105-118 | -0.04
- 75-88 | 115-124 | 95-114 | -0.01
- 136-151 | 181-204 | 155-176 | 0.40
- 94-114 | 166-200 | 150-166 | 0.40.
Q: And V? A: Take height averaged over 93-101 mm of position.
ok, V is 267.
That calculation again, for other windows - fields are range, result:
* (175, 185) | 249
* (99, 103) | 260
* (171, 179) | 237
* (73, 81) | 275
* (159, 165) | 135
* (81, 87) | 261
